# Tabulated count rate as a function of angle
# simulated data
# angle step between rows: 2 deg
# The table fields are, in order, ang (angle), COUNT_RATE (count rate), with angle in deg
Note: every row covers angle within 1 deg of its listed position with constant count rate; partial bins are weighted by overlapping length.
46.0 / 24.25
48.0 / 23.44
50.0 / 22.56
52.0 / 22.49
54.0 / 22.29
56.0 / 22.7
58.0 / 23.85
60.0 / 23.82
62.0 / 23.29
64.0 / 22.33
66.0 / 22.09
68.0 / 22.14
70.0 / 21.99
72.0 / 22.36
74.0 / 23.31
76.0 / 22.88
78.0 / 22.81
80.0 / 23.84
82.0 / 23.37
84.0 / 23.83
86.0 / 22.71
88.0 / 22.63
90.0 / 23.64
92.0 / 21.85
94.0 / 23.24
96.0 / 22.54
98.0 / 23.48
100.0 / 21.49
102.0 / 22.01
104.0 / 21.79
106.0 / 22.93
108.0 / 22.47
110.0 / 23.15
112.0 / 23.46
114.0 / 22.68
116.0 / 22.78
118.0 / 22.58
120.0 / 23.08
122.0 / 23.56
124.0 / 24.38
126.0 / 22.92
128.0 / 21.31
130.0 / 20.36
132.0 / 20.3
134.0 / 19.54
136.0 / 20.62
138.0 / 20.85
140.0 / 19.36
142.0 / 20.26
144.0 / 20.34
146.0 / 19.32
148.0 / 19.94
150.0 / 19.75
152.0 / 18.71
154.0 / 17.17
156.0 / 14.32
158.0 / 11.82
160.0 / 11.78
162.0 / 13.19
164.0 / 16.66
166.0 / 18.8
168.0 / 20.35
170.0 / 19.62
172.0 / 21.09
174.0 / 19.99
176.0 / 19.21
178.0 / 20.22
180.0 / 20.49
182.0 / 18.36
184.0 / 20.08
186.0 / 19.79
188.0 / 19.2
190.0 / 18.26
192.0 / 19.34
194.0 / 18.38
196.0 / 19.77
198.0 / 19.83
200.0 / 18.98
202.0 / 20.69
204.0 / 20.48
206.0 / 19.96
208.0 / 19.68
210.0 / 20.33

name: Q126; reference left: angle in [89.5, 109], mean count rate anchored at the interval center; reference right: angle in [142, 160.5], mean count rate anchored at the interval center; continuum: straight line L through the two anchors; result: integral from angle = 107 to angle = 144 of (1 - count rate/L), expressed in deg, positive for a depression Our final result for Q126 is -3.6 deg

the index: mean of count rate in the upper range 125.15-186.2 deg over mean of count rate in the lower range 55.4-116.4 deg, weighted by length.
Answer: 0.83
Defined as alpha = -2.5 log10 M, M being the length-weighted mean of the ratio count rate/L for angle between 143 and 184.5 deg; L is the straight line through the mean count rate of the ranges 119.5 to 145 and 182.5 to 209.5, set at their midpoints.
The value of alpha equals 0.128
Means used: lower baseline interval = 21.3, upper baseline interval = 19.6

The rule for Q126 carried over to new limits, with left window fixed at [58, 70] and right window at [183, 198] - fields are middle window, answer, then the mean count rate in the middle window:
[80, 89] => -0.4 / 23.2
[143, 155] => 0.7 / 19.2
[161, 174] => 1.0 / 18.4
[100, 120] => -1.0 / 22.6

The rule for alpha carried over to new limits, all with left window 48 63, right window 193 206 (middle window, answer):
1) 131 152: 0.06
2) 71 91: -0.03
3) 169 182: 0.02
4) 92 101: -0.02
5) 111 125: -0.08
